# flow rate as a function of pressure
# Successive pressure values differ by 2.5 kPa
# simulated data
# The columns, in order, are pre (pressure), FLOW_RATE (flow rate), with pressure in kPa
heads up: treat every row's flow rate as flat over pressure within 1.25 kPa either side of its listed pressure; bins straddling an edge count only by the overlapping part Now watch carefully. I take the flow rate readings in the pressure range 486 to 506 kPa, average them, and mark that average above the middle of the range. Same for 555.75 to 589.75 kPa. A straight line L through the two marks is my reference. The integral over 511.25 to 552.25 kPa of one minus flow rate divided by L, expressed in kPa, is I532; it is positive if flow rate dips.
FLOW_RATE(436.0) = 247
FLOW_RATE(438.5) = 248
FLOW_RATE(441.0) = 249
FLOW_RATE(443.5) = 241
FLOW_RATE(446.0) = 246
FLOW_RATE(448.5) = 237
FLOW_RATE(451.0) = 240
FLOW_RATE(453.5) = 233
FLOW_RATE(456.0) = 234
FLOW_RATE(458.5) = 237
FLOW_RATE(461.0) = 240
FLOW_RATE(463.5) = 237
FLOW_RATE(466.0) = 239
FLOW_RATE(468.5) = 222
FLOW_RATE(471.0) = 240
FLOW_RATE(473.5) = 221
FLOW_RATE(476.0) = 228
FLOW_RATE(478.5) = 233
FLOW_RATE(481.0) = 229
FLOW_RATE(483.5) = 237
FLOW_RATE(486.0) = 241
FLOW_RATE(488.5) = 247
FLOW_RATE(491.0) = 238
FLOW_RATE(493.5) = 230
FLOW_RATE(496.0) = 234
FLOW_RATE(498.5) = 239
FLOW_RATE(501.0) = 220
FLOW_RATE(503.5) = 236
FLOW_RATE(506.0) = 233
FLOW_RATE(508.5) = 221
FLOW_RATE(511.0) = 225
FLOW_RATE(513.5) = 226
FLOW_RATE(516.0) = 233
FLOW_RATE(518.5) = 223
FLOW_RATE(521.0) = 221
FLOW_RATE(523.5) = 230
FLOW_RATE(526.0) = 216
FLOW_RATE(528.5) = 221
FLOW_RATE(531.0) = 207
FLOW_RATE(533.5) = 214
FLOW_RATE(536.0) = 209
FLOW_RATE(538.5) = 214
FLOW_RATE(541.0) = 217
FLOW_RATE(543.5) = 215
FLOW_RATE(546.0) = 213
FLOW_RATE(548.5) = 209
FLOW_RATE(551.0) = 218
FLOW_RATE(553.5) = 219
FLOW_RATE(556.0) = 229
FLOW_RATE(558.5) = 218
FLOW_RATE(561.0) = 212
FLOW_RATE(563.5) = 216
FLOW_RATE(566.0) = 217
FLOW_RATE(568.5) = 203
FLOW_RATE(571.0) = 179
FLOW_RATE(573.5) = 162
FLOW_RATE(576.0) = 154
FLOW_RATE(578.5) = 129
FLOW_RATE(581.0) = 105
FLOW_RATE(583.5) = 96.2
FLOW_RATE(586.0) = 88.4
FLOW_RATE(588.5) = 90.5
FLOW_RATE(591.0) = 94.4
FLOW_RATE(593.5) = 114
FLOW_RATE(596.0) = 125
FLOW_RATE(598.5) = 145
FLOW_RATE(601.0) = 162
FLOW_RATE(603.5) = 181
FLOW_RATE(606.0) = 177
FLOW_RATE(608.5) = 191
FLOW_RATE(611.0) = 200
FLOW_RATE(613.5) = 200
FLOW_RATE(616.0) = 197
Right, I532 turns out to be -3.5 kPa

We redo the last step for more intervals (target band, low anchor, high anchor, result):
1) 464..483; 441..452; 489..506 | 0.53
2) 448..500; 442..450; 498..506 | 0.30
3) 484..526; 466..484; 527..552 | -1.53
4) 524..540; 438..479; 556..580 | -0.75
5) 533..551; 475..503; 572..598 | -4.66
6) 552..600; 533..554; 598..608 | 8.51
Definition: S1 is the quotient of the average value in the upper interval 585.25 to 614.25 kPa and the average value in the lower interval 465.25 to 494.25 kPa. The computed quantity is 0.63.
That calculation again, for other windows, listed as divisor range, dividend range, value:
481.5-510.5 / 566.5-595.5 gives 0.56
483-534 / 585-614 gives 0.64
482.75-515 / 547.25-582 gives 0.82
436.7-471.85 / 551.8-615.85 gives 0.69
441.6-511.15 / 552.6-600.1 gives 0.67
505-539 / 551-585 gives 0.82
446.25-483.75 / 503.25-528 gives 0.96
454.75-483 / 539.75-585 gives 0.81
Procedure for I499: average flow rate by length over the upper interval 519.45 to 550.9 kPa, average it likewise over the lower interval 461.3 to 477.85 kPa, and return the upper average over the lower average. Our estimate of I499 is 0.93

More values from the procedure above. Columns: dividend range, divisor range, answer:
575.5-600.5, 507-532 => 0.51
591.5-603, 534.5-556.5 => 0.63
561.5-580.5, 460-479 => 0.77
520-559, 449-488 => 0.93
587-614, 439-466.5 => 0.63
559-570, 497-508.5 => 0.92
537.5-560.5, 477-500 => 0.92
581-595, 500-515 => 0.43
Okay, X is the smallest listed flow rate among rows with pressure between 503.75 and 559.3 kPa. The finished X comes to 207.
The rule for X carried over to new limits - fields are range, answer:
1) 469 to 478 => 221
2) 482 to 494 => 230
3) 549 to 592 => 88.4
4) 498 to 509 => 220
